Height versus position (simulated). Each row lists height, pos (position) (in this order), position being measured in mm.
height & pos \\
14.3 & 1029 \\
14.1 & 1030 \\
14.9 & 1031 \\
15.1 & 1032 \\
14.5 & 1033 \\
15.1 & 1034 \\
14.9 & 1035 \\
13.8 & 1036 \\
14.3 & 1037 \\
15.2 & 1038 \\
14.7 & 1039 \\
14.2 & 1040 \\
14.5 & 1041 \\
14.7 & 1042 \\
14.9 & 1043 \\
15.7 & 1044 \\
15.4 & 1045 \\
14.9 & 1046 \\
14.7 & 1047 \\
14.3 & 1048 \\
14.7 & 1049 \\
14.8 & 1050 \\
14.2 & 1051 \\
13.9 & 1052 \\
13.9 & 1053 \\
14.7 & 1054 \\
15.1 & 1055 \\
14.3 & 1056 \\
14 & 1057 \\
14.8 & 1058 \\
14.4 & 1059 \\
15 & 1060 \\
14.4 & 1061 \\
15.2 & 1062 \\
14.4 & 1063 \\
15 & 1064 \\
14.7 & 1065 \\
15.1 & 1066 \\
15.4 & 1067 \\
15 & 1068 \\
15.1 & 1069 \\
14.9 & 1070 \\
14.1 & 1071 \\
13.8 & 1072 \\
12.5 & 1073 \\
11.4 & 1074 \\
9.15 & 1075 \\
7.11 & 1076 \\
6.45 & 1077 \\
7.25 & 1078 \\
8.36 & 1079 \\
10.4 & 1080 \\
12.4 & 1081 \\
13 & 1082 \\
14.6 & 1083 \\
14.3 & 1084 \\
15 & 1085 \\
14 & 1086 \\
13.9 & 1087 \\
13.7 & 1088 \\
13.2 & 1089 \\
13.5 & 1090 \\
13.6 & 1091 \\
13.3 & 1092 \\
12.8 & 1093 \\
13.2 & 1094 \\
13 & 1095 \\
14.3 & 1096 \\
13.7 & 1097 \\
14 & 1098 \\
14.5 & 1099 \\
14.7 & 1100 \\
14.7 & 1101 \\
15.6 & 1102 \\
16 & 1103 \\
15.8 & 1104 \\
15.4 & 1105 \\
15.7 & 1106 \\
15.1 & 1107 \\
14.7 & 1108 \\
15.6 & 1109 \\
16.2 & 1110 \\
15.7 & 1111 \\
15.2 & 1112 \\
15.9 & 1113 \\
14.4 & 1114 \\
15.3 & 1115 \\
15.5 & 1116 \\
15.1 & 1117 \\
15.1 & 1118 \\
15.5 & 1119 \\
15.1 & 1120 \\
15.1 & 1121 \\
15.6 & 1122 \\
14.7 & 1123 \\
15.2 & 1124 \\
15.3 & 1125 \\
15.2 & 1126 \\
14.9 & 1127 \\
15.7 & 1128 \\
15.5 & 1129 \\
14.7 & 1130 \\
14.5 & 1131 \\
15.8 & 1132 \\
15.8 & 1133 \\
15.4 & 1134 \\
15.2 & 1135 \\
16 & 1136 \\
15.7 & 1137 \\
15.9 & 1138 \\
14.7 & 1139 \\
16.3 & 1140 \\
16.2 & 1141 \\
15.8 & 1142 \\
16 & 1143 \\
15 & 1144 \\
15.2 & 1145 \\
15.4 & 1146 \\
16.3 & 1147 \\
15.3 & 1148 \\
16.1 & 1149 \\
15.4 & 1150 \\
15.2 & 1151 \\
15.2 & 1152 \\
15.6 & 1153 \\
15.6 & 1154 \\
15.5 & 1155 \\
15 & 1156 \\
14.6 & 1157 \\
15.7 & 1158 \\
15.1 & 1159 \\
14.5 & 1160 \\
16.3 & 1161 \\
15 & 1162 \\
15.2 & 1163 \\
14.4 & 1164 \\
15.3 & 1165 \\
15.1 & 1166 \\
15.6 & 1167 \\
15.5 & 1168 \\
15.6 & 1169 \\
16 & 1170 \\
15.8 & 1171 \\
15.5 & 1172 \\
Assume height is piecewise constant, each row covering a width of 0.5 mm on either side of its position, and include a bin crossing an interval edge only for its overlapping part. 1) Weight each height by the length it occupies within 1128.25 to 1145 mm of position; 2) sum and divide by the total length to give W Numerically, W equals 15.5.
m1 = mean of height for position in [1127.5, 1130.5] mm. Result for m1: 15.3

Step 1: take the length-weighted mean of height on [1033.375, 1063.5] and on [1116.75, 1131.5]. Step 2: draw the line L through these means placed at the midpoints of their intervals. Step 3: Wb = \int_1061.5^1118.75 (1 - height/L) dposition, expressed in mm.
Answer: 4.25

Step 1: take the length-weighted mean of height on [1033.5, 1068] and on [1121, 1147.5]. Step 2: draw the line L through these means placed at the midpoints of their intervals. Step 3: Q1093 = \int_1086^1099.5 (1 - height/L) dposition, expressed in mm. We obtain 1.3 mm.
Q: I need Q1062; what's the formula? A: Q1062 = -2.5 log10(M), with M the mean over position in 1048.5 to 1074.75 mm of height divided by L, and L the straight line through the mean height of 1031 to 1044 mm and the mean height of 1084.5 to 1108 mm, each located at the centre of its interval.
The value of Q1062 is 0.01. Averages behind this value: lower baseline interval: 14.7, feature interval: 14.4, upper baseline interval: 14.3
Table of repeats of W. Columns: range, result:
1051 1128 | 14.1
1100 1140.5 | 15.4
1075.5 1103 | 12.8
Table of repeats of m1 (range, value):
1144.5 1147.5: 15.6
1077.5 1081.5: 9.6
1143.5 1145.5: 15.1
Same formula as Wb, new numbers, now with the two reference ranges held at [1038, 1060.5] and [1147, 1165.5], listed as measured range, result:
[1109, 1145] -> -0.7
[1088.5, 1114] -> 0.6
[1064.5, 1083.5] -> 3.4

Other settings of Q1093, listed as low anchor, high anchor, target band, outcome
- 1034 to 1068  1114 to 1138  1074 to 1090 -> 3.60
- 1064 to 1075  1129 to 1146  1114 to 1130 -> -0.05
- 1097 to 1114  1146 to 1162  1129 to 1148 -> -0.23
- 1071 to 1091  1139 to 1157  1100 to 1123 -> -3.07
